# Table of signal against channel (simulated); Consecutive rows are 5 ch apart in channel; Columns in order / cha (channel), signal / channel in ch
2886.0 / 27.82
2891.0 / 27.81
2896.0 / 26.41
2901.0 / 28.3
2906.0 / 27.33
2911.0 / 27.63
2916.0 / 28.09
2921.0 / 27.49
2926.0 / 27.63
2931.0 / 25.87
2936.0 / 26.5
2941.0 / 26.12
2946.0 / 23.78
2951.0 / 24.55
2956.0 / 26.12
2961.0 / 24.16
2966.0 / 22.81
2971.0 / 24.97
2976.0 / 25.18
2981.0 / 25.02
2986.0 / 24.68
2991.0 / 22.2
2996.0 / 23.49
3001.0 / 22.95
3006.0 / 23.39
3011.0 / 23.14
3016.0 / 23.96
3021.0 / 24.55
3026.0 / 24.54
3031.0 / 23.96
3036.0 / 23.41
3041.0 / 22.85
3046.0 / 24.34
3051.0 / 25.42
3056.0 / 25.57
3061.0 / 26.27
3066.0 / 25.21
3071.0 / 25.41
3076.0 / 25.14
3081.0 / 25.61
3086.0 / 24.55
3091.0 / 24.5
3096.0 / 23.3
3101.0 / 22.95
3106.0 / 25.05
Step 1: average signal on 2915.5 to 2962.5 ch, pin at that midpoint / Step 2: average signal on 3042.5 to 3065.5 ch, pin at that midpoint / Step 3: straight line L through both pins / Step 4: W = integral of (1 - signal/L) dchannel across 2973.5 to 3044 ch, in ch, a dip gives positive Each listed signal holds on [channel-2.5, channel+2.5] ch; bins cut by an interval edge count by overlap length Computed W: 4.8 ch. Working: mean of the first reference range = 26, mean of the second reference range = 25.3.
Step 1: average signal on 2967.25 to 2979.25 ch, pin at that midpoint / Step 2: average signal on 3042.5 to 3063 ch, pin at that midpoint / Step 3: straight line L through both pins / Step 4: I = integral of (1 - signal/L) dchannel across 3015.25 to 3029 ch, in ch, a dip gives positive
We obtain 0.4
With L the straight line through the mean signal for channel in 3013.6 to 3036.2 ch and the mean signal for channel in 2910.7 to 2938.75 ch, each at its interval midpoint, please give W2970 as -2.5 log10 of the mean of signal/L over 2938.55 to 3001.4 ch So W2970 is 0.06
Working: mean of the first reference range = 27.2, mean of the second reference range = 24.2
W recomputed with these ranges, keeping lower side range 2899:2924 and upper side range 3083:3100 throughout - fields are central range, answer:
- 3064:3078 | -0.4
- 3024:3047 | 1.3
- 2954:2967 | 1.1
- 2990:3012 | 2.4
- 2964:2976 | 1.1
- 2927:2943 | 0.6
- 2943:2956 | 1.1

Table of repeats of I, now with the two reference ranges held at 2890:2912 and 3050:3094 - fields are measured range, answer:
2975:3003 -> 2.6 ch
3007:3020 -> 1.2 ch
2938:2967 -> 2.3 ch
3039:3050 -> 0.7 ch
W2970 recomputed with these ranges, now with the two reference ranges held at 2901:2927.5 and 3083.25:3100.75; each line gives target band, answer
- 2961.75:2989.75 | 0.09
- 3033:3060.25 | 0.02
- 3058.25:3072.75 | -0.05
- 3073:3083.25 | -0.05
